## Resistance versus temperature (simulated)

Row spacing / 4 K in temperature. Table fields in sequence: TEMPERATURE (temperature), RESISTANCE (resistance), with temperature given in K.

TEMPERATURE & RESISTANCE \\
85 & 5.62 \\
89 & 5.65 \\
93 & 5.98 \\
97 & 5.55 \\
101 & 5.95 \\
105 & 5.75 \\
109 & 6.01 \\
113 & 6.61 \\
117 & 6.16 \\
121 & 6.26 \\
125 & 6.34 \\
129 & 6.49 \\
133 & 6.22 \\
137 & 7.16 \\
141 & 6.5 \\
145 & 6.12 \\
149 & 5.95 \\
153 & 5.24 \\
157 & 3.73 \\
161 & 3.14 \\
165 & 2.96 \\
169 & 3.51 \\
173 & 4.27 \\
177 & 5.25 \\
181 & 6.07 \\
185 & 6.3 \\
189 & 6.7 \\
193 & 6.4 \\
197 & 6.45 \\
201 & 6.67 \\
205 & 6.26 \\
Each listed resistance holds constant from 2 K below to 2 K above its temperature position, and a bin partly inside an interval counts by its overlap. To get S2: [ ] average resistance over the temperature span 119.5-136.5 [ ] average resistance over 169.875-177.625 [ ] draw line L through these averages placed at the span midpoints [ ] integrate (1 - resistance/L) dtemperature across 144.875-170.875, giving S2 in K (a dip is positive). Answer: 4.79 K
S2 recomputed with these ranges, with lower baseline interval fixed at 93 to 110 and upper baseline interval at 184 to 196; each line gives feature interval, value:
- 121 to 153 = -1.2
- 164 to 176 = 4.9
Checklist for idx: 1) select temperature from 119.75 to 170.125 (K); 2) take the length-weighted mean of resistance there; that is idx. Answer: 5.37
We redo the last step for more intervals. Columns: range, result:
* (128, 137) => 6.52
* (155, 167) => 3.28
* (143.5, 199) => 5.14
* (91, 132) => 6.11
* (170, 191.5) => 5.63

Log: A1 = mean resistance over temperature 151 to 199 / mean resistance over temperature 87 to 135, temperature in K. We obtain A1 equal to 0.82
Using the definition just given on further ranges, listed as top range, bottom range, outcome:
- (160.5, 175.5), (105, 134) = 0.57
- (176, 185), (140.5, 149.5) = 0.95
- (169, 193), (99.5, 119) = 0.92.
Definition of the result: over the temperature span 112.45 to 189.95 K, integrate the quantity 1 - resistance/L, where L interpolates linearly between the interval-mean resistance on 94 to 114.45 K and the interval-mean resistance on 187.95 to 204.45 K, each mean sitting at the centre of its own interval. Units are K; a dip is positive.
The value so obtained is 8.9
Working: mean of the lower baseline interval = 5.96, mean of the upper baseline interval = 6.52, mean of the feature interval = 5.51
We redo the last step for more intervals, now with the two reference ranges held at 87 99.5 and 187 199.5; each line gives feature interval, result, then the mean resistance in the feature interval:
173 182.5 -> 1.6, 5.35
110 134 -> -1.5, 6.34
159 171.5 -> 6.1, 3.25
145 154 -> 0.6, 5.75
